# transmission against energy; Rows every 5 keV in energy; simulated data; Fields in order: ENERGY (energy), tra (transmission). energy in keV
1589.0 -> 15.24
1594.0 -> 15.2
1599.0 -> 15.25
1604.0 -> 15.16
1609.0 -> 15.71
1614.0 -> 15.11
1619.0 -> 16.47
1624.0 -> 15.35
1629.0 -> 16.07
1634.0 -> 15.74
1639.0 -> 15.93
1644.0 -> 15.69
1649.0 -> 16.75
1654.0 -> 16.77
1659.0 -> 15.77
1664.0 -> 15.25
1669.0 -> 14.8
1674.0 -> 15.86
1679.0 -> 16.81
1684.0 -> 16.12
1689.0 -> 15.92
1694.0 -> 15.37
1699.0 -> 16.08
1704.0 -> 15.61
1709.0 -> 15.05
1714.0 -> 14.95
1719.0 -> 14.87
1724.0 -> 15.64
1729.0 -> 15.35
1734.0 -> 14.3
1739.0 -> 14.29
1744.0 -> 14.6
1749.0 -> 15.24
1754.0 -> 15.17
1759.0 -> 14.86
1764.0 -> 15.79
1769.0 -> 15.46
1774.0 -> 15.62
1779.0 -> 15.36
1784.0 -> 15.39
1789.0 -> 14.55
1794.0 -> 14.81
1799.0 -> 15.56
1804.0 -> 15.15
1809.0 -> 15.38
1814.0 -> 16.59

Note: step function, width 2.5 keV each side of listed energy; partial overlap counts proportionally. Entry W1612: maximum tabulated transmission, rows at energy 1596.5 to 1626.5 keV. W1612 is 16.47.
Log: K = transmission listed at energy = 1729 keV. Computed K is 15.35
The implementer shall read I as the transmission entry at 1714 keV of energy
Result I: 14.95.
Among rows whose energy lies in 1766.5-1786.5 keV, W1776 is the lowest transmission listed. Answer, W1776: 15.36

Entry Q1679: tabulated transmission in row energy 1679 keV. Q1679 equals 16.81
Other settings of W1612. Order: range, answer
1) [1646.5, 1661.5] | 16.77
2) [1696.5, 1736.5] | 16.08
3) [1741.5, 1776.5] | 15.79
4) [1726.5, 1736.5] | 15.35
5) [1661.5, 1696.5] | 16.81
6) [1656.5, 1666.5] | 15.77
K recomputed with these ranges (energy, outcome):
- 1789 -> 14.55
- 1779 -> 15.36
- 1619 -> 16.47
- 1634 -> 15.74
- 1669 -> 14.8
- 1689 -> 15.92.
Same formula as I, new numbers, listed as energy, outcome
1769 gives 15.46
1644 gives 15.69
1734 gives 14.3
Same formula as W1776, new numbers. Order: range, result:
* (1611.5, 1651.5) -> 15.11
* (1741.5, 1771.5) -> 14.6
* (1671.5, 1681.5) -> 15.86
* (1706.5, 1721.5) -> 14.87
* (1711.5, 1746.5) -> 14.29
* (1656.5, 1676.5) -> 14.8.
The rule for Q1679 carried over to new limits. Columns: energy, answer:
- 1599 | 15.25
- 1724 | 15.64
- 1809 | 15.38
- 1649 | 16.75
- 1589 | 15.24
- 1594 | 15.2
